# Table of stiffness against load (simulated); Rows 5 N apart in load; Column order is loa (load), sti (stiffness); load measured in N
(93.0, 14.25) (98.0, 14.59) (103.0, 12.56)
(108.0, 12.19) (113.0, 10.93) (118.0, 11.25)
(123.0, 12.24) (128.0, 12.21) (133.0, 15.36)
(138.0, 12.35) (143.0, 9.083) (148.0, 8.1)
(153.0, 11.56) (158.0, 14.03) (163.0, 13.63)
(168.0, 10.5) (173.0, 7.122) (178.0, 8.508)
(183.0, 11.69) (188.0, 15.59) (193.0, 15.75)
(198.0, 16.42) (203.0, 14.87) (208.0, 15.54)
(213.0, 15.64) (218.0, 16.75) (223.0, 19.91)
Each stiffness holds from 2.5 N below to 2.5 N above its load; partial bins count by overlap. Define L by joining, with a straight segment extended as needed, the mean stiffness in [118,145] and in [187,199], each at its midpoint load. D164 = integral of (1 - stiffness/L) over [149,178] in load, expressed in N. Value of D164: 6.4 N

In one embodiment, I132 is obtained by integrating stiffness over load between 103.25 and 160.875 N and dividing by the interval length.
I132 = 11.8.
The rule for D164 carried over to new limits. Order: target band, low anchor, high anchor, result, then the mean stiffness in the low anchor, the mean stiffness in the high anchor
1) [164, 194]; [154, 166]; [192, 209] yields 6.4 N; 13.4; 15.6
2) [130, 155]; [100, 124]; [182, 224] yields 3.5 N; 11.9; 15.8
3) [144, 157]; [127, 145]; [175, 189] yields 1.9 N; 12.3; 11.4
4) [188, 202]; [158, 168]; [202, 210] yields -1.2 N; 12.9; 15.2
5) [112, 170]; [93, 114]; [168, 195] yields 2.0 N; 12.9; 11.5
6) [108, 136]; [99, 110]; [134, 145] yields -0.8 N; 12.7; 11.4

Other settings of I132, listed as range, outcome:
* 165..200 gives 12.2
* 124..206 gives 12.3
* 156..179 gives 10.8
